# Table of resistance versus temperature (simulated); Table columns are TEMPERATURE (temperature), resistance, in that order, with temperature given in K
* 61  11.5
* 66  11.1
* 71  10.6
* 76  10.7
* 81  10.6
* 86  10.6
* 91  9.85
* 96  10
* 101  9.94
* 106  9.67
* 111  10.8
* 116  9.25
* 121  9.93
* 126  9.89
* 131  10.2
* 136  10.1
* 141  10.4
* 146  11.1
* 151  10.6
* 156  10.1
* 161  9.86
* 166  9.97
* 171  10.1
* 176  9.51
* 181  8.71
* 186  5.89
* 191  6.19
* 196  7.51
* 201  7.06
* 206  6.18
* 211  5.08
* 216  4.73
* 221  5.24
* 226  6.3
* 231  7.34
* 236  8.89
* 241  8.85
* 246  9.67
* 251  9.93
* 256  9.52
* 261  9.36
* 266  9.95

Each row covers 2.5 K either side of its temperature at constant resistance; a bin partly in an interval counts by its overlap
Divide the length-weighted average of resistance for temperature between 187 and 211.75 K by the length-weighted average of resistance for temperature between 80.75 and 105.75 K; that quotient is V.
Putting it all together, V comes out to 0.6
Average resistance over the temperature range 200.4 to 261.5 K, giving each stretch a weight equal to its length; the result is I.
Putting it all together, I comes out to 7.51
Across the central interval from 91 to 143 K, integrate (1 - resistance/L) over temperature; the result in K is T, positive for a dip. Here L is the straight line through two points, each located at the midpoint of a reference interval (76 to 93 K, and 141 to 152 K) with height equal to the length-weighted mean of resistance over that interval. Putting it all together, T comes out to 2.9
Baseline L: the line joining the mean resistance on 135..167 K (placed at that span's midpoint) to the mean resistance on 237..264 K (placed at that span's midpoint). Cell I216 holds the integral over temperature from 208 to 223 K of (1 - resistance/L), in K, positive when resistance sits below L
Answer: 7.24 K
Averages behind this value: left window 10.3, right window 9.44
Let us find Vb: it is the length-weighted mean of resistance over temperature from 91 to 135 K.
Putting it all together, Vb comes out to 9.96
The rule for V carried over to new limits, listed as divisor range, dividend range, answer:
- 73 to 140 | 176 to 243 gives 0.68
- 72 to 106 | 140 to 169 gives 1.01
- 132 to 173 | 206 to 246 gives 0.66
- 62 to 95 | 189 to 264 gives 0.71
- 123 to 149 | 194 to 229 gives 0.58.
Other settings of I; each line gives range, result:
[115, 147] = 10.1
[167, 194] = 8.17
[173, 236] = 6.76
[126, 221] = 8.47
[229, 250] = 8.81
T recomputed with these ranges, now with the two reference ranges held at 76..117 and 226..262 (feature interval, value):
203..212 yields 3.32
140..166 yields -1.89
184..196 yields 3.84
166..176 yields -0.43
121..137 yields -0.27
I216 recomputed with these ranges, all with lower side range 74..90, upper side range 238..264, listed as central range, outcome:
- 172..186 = 1.8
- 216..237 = 6.7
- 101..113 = 0.3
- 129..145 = -0.2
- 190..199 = 2.6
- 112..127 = 0.8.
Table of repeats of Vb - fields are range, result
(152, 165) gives 10.1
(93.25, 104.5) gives 9.94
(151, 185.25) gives 9.58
